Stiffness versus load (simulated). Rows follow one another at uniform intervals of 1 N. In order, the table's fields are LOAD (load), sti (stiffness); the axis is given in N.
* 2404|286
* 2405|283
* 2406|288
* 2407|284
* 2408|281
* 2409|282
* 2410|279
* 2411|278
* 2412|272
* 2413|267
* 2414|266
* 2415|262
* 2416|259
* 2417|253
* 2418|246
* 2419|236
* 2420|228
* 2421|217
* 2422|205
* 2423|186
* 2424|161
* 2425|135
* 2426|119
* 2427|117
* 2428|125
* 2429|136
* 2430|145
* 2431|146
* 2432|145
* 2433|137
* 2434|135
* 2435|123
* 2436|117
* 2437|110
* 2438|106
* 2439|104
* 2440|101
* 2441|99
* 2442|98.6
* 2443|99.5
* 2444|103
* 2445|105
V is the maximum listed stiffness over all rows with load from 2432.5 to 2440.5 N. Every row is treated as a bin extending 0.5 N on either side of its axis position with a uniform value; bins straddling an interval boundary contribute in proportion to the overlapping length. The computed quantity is 137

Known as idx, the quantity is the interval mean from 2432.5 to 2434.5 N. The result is 136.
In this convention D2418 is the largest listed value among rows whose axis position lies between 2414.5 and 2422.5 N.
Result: 262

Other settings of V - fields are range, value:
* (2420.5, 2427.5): 217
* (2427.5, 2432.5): 146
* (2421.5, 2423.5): 205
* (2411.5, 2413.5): 272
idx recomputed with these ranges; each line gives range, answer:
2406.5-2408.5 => 282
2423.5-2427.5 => 133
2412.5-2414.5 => 266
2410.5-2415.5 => 269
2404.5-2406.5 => 286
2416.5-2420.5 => 241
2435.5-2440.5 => 108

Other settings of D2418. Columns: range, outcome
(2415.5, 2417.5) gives 259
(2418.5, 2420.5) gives 236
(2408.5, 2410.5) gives 282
